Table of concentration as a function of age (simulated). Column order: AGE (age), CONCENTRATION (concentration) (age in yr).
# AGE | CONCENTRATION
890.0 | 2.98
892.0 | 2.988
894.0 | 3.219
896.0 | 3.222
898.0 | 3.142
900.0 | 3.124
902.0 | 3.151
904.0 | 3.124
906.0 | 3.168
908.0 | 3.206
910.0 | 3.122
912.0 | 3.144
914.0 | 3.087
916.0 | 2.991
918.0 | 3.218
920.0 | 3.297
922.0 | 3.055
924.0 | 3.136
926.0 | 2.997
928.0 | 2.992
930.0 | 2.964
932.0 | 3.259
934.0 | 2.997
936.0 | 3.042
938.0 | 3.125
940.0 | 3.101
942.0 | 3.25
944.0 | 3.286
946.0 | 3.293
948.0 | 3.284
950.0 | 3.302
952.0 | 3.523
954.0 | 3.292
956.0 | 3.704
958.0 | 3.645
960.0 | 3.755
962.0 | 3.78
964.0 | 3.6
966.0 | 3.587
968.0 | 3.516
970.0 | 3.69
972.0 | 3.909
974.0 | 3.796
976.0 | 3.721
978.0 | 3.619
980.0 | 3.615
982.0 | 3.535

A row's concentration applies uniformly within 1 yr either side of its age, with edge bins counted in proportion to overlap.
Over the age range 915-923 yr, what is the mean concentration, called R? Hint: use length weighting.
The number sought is 3.14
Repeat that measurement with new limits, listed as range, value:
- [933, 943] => 3.1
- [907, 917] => 3.11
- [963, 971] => 3.6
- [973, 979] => 3.71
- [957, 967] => 3.67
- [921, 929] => 3.04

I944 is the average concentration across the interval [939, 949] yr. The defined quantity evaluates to 3.24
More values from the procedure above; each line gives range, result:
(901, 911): 3.15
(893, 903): 3.17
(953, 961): 3.6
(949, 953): 3.41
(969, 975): 3.8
